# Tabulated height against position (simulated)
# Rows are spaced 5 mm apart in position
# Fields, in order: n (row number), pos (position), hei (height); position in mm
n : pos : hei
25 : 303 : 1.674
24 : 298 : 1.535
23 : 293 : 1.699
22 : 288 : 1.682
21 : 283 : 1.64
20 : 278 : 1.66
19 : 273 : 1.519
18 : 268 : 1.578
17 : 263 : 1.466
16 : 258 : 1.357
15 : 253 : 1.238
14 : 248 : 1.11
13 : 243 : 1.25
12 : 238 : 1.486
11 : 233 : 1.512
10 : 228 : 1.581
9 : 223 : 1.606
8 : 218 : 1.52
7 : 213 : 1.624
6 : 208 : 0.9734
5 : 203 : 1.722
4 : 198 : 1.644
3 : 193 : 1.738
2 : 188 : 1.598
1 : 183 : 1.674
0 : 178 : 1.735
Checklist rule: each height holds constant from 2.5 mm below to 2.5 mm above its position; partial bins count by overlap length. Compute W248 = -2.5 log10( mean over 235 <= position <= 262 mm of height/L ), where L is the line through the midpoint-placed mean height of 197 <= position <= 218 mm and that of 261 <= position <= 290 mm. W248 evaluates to 0.19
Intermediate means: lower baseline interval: 1.48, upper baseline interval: 1.59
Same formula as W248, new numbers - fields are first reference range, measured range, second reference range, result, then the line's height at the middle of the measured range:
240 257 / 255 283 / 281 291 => -0.04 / 1.46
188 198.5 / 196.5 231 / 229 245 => 0.03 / 1.56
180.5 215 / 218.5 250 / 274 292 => 0.12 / 1.6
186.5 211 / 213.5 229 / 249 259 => -0.11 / 1.42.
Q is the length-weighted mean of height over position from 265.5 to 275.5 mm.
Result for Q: 1.55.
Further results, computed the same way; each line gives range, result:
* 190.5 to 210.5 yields 1.52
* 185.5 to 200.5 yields 1.66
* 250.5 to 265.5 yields 1.35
